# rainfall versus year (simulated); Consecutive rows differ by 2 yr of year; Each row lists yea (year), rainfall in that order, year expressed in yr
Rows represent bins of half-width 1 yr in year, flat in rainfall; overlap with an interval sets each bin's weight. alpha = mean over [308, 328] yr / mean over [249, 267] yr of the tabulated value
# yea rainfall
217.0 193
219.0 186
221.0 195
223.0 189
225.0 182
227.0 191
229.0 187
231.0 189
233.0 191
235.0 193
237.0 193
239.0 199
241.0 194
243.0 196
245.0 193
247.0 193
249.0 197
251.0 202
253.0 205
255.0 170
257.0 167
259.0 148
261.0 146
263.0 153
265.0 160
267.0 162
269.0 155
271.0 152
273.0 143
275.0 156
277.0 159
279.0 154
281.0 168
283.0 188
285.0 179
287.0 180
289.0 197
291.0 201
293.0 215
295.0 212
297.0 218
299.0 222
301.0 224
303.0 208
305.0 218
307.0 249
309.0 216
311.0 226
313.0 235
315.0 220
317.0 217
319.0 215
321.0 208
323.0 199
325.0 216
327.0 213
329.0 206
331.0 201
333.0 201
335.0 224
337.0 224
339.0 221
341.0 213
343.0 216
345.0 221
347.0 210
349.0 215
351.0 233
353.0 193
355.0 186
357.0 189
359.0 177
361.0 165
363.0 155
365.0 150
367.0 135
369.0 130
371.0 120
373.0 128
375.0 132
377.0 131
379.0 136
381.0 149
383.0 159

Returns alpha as 1.3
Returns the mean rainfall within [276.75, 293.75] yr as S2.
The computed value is 183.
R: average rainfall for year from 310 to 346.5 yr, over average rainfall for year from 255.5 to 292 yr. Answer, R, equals 1.3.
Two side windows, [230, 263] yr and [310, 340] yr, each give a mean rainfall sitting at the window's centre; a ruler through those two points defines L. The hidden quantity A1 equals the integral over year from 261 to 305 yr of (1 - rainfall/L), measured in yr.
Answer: 4.0 yr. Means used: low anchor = 185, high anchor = 215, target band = 181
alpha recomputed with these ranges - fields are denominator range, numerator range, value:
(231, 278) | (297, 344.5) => 1.24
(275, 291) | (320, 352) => 1.22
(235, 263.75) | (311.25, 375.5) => 1.06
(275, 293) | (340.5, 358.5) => 1.16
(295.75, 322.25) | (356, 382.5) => 0.66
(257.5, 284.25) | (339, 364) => 1.26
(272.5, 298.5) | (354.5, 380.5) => 0.81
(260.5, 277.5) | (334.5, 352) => 1.42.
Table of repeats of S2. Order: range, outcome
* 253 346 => 196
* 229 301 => 182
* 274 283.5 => 164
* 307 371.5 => 200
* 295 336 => 217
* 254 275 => 156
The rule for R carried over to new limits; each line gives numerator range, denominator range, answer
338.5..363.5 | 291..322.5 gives 0.91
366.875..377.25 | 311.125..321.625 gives 0.59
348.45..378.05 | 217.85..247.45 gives 0.85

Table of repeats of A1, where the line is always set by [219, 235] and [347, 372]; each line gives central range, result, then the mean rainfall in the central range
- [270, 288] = 1.79 yr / 164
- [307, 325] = -4.14 yr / 219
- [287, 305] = -3.03 yr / 211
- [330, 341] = -2.43 yr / 214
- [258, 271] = 2.15 yr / 154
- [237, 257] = -0.67 yr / 193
